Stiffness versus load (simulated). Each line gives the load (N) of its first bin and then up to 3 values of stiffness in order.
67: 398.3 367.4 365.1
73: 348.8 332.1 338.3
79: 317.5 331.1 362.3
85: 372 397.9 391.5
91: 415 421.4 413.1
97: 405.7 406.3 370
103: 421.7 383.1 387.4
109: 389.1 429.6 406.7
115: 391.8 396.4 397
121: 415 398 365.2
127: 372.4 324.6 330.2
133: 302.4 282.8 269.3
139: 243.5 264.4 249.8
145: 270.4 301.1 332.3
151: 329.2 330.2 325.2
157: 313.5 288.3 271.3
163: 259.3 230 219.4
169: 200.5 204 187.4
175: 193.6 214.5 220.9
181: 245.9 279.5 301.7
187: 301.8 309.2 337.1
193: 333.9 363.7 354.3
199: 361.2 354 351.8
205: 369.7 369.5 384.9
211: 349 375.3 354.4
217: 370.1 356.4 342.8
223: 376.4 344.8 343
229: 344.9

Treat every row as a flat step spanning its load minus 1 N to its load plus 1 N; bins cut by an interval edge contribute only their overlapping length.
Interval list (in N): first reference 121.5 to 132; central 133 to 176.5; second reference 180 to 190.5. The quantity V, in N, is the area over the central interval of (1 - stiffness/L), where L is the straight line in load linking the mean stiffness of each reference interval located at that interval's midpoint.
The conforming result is 8.3 N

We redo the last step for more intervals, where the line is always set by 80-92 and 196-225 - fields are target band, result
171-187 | 5.63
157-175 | 6.50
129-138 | 1.76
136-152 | 3.80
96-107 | -0.59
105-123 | -1.24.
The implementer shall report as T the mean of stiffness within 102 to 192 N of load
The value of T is 309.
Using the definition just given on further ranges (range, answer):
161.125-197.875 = 264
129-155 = 295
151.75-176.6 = 252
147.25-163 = 309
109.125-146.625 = 340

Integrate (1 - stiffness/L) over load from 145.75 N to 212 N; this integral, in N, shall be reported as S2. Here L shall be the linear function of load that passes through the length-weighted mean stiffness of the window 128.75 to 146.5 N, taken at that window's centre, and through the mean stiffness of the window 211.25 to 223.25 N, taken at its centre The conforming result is 5.4 N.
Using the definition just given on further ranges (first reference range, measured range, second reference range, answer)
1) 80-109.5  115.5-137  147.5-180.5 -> -1.52 N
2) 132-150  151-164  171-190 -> -1.64 N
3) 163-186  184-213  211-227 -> -4.75 N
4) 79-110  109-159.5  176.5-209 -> 3.81 N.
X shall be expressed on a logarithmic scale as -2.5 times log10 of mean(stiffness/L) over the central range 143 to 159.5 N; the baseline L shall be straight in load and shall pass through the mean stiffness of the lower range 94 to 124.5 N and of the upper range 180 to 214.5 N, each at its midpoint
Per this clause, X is 0.20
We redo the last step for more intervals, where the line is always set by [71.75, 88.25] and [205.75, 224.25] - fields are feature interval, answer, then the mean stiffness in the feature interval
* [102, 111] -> -0.132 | 399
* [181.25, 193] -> 0.186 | 304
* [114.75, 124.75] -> -0.124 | 398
